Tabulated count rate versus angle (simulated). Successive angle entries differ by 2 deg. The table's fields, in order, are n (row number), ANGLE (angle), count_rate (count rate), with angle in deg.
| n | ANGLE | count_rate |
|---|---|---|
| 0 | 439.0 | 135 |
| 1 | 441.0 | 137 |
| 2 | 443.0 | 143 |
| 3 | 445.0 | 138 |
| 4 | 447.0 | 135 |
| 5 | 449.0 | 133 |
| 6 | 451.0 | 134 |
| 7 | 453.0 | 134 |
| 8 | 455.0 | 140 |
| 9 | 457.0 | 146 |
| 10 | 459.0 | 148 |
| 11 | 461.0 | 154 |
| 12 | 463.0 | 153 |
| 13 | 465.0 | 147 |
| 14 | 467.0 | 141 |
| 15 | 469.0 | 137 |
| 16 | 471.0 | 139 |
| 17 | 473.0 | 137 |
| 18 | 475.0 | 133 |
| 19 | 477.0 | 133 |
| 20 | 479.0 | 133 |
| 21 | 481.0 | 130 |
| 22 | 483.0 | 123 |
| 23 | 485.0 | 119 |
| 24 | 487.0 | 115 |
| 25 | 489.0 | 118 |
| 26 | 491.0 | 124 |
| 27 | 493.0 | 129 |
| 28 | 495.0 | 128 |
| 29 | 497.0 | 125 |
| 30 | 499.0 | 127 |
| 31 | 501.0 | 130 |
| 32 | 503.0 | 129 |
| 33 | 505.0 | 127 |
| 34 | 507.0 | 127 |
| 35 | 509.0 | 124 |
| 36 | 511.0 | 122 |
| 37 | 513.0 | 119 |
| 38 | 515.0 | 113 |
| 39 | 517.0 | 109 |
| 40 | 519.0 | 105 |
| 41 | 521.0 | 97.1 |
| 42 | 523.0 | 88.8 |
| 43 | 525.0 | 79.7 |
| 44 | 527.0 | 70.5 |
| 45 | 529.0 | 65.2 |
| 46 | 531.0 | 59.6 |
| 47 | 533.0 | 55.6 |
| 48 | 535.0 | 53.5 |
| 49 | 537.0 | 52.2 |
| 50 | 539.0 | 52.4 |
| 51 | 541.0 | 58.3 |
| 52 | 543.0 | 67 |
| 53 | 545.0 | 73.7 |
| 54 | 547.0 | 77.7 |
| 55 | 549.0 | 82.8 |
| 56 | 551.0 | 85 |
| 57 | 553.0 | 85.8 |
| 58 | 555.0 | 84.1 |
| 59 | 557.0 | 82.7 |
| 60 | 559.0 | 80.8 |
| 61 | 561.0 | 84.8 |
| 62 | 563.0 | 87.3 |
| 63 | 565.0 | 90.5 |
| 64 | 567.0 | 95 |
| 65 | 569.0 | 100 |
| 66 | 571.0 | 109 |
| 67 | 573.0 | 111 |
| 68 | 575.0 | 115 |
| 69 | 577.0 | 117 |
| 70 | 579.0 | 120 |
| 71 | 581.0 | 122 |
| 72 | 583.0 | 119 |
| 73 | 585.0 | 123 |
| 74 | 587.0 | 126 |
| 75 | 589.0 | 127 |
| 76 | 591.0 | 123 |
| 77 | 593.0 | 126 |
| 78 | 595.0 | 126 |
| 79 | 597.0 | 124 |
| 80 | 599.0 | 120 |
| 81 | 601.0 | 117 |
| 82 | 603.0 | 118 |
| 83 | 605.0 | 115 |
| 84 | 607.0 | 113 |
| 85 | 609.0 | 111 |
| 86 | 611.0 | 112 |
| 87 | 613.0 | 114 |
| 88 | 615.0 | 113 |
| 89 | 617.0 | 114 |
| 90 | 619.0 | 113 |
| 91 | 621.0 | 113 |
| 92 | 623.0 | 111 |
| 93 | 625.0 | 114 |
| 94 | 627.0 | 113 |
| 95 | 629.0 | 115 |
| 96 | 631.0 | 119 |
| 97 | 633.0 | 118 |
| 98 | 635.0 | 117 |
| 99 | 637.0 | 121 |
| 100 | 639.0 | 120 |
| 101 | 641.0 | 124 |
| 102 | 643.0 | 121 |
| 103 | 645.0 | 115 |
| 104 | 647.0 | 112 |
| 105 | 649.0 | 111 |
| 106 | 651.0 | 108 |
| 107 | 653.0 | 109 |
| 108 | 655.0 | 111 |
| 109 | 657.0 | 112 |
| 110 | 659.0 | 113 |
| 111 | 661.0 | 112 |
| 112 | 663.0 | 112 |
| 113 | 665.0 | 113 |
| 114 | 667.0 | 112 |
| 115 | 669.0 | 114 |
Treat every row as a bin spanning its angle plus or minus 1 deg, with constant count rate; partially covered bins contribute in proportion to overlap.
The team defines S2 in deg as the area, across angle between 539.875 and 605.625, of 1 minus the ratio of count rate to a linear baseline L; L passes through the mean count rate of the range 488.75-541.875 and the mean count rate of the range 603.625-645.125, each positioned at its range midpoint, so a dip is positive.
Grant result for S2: 3.5 deg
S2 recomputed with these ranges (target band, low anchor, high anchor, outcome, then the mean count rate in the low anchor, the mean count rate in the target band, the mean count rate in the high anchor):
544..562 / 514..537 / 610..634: 1.6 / 80.3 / 81.9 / 114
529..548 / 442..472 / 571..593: 9.9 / 141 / 61.3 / 120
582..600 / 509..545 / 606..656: -3.9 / 81.5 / 124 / 114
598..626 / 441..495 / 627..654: 1.2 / 135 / 114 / 116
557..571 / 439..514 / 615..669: 3.7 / 133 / 90.6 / 114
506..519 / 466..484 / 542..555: -1.5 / 134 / 118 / 79.1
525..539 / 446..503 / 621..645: 7.4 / 134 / 60.4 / 117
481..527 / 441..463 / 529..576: -2.9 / 141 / 116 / 79.8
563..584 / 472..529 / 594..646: 1.5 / 117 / 109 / 117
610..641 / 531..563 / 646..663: -4.6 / 71.9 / 115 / 111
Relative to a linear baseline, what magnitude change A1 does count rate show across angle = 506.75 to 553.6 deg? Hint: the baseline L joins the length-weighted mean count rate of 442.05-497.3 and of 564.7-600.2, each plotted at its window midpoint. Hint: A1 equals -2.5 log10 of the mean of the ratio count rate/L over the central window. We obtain 0.44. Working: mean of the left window 135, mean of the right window 117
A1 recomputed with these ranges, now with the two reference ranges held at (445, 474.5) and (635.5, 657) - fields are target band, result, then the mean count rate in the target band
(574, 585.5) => 0.05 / 119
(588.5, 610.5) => 0.02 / 120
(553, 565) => 0.44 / 84.6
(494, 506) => 0.06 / 128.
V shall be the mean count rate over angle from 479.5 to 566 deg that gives 96.9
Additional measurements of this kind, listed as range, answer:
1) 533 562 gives 72.3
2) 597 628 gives 114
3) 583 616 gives 119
